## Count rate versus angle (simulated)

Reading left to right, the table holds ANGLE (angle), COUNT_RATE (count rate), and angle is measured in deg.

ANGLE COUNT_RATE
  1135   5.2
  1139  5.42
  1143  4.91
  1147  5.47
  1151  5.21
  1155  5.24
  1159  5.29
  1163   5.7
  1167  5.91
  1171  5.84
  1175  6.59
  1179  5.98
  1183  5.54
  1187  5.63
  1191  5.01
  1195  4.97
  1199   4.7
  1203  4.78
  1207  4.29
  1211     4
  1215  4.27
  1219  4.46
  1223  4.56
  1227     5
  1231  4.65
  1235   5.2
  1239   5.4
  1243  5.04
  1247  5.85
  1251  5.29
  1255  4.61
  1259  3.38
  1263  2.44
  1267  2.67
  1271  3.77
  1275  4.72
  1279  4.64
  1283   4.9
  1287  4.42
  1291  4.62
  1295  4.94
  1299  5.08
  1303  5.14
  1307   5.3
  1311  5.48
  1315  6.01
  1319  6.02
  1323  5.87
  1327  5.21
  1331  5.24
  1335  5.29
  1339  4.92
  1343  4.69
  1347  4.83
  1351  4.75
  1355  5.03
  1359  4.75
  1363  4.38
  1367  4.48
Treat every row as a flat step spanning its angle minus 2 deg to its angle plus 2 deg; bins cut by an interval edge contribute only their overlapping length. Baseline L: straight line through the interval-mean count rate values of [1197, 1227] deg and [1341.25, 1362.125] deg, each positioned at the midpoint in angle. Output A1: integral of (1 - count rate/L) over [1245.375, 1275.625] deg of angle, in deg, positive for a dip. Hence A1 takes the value 3.6 deg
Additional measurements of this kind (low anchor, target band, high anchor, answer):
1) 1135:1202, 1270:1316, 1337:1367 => 0.4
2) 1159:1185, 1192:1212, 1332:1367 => 3.9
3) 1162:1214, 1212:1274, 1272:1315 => 8.2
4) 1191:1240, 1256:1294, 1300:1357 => 7.7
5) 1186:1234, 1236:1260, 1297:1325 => 0.0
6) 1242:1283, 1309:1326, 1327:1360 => -3.9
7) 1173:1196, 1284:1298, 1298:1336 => 2.0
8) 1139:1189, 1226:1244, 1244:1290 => -1.5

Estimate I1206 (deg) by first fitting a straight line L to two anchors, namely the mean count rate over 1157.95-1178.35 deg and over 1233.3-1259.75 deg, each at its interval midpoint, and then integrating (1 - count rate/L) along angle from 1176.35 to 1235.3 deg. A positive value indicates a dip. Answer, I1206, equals 6.59 deg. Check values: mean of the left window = 5.9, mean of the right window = 5.04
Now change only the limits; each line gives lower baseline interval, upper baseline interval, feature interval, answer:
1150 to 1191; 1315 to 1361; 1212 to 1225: 2.67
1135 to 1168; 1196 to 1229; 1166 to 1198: -4.50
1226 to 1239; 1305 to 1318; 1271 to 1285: 1.97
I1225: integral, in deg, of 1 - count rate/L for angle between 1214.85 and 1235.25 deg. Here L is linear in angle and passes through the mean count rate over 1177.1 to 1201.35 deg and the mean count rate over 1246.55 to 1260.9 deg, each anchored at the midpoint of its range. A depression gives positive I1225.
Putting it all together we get 1.1 deg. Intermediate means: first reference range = 5.29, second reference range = 4.68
